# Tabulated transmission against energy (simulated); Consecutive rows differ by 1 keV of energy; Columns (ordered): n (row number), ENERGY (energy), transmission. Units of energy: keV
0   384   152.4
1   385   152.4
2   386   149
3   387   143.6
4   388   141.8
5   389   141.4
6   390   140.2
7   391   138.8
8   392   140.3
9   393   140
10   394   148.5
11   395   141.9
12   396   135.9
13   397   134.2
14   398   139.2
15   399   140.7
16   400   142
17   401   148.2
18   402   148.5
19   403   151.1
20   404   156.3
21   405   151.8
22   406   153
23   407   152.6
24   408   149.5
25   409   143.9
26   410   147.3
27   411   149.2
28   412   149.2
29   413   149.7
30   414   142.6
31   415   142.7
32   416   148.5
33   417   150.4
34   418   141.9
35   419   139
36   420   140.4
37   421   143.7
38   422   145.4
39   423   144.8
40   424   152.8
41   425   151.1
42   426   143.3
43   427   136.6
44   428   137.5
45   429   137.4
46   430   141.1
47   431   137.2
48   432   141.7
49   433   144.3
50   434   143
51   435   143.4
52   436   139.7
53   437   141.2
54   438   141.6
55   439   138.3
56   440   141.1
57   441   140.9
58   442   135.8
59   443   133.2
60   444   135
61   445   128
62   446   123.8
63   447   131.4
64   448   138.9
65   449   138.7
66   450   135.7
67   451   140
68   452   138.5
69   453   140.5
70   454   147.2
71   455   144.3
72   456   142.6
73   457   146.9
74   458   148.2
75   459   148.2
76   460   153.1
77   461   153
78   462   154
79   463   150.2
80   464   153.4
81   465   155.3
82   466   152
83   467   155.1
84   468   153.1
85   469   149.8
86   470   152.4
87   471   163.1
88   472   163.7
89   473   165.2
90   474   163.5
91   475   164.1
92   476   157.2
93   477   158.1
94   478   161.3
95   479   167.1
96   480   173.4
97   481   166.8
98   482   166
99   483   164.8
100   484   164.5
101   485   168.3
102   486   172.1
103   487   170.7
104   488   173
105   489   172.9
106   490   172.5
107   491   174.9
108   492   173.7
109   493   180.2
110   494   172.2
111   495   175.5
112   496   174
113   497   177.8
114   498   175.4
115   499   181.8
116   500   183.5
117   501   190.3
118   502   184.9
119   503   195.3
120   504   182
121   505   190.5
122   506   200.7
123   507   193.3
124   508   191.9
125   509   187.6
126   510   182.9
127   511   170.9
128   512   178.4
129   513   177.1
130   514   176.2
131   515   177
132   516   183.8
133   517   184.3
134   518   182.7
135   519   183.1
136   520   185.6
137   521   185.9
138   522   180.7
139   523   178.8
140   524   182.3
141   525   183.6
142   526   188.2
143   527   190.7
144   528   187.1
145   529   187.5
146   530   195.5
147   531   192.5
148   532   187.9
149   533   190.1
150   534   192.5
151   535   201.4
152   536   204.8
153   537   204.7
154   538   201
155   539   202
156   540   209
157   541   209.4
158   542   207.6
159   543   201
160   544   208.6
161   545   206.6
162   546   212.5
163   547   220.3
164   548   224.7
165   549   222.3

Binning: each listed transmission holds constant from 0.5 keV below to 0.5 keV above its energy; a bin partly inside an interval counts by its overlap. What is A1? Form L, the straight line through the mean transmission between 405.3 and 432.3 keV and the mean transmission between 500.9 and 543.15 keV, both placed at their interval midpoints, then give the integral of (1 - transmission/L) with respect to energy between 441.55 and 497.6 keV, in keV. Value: 3.8 keV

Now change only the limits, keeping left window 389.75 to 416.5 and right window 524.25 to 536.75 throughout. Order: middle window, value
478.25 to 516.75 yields 0.42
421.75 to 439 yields 1.45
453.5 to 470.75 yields 1.68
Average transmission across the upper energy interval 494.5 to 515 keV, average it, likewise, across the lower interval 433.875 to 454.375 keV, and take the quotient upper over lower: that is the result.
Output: 1.3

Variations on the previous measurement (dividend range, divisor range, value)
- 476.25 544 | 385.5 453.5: 1.29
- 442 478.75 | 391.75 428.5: 1.02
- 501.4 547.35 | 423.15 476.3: 1.32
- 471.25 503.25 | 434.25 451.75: 1.25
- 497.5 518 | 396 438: 1.27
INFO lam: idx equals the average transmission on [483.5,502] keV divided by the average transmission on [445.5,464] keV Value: 1.22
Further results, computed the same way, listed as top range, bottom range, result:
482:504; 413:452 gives 1.25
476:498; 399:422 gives 1.16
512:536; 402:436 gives 1.28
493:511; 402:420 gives 1.24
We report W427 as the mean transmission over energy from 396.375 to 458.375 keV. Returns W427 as 143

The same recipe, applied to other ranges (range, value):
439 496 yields 155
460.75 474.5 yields 156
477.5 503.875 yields 174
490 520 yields 182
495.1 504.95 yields 183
